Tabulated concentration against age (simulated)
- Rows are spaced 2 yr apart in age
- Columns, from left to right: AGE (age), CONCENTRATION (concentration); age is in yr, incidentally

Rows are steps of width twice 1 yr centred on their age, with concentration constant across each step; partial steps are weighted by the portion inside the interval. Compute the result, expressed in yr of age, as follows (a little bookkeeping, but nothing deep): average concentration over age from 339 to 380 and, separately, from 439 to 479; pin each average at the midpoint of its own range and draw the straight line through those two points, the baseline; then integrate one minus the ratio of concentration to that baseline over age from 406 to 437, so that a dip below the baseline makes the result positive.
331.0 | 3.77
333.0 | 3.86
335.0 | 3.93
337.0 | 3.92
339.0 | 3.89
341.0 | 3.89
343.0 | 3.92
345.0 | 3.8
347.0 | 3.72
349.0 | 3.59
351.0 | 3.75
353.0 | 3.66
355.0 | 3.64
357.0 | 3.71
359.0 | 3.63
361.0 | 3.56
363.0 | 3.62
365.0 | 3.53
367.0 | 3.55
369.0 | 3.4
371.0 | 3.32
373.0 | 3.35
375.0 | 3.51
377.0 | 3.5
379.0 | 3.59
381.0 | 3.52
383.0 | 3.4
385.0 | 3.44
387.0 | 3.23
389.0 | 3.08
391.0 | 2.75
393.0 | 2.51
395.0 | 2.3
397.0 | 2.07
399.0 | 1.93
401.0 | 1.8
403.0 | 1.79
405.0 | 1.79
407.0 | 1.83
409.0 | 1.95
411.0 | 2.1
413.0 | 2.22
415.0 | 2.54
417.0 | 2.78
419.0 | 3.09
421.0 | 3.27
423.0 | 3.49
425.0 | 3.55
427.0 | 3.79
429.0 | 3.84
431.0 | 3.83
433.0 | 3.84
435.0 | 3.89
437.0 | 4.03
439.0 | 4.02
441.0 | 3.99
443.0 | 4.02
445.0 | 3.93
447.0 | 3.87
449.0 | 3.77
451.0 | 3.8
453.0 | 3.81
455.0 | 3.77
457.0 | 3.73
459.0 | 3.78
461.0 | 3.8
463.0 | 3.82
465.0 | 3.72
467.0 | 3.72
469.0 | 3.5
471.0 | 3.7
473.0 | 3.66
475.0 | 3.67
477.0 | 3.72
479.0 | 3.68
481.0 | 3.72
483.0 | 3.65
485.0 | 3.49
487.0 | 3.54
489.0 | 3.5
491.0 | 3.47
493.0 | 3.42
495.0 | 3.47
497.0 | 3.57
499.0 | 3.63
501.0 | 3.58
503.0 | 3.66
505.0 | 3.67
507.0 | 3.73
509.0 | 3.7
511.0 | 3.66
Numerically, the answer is 5.2 yr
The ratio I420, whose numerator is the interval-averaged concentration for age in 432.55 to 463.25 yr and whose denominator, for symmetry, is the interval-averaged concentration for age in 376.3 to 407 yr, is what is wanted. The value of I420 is 1.4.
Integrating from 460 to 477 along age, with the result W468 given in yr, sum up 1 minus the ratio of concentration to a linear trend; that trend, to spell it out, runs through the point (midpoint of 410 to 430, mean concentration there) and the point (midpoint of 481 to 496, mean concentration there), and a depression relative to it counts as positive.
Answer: -1.6 yr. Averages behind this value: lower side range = 3.07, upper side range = 3.52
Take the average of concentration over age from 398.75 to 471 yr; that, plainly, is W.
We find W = 3.31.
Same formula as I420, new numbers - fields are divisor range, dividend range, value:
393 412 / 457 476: 1.87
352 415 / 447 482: 1.27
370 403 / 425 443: 1.33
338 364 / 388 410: 0.58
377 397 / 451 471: 1.22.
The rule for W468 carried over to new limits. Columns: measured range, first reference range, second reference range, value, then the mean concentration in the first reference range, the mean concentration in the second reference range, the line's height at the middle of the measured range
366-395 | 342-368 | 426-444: 3.7 yr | 3.67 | 3.92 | 3.75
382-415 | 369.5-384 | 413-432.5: 9.7 yr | 3.45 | 3.31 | 3.38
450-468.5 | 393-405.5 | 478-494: -4.2 yr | 2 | 3.56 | 3.08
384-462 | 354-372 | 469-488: 9.7 yr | 3.55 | 3.64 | 3.6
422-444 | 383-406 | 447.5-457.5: -3.3 yr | 2.47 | 3.78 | 3.34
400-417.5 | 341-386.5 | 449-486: 7.5 yr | 3.58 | 3.71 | 3.64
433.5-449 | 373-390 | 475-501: -2.0 yr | 3.41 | 3.58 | 3.5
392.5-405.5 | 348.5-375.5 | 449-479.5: 5.8 yr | 3.56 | 3.73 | 3.62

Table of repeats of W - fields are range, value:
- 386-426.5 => 2.52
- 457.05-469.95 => 3.72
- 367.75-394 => 3.28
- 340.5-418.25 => 3.05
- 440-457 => 3.86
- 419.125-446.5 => 3.79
